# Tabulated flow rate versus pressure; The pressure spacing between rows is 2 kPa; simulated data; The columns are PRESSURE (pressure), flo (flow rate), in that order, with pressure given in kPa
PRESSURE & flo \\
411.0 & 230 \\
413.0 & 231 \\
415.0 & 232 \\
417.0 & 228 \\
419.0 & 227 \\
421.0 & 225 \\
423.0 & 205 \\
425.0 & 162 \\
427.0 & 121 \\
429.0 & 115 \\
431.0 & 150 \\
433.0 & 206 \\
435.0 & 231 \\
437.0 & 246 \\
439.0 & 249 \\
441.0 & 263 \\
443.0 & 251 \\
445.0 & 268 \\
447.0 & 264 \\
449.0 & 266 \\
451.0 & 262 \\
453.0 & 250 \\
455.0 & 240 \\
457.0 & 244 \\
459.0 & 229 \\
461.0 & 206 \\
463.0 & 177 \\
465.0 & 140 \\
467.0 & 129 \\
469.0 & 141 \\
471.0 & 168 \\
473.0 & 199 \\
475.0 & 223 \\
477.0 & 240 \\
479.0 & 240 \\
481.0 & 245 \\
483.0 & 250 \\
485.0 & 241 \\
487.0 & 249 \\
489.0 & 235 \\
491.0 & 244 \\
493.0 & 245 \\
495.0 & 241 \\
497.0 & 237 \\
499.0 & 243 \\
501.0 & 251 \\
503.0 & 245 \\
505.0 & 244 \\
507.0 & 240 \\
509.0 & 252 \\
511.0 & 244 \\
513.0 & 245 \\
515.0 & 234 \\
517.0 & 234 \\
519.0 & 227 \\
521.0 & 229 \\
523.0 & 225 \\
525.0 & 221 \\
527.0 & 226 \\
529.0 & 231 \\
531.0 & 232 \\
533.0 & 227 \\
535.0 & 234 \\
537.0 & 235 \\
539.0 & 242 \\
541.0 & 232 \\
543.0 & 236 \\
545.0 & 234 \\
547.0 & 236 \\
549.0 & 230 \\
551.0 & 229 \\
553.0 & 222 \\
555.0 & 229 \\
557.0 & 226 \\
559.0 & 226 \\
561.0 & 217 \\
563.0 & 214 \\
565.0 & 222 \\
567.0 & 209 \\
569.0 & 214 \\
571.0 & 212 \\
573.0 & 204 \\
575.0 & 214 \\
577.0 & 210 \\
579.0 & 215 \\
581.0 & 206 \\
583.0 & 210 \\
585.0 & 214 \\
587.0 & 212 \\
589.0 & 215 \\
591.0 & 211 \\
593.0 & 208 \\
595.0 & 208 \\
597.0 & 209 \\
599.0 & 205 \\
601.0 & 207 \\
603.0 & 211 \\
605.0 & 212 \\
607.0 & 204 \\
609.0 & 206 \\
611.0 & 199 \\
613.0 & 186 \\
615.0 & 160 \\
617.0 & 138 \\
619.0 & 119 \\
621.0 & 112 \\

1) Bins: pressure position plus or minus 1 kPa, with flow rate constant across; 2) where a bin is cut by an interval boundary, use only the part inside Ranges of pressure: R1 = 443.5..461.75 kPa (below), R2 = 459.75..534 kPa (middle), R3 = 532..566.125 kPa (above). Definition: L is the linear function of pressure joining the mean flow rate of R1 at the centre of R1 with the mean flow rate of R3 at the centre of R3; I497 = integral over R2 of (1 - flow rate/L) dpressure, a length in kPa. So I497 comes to 4.6 kPa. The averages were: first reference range 248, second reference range 229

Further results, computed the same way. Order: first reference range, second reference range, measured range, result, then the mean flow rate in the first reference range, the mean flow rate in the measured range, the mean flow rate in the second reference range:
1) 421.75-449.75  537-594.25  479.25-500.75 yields -2.7 kPa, 214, 243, 220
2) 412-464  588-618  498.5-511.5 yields -2.1 kPa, 221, 246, 199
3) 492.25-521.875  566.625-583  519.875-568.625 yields -0.7 kPa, 241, 227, 211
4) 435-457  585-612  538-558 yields -0.7 kPa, 254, 232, 208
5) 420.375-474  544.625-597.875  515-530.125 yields -1.1 kPa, 208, 228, 217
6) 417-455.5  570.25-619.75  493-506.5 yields -2.0 kPa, 221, 243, 200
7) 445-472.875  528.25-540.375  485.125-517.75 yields -2.8 kPa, 211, 243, 234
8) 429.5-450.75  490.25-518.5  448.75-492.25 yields 3.9 kPa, 237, 218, 242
